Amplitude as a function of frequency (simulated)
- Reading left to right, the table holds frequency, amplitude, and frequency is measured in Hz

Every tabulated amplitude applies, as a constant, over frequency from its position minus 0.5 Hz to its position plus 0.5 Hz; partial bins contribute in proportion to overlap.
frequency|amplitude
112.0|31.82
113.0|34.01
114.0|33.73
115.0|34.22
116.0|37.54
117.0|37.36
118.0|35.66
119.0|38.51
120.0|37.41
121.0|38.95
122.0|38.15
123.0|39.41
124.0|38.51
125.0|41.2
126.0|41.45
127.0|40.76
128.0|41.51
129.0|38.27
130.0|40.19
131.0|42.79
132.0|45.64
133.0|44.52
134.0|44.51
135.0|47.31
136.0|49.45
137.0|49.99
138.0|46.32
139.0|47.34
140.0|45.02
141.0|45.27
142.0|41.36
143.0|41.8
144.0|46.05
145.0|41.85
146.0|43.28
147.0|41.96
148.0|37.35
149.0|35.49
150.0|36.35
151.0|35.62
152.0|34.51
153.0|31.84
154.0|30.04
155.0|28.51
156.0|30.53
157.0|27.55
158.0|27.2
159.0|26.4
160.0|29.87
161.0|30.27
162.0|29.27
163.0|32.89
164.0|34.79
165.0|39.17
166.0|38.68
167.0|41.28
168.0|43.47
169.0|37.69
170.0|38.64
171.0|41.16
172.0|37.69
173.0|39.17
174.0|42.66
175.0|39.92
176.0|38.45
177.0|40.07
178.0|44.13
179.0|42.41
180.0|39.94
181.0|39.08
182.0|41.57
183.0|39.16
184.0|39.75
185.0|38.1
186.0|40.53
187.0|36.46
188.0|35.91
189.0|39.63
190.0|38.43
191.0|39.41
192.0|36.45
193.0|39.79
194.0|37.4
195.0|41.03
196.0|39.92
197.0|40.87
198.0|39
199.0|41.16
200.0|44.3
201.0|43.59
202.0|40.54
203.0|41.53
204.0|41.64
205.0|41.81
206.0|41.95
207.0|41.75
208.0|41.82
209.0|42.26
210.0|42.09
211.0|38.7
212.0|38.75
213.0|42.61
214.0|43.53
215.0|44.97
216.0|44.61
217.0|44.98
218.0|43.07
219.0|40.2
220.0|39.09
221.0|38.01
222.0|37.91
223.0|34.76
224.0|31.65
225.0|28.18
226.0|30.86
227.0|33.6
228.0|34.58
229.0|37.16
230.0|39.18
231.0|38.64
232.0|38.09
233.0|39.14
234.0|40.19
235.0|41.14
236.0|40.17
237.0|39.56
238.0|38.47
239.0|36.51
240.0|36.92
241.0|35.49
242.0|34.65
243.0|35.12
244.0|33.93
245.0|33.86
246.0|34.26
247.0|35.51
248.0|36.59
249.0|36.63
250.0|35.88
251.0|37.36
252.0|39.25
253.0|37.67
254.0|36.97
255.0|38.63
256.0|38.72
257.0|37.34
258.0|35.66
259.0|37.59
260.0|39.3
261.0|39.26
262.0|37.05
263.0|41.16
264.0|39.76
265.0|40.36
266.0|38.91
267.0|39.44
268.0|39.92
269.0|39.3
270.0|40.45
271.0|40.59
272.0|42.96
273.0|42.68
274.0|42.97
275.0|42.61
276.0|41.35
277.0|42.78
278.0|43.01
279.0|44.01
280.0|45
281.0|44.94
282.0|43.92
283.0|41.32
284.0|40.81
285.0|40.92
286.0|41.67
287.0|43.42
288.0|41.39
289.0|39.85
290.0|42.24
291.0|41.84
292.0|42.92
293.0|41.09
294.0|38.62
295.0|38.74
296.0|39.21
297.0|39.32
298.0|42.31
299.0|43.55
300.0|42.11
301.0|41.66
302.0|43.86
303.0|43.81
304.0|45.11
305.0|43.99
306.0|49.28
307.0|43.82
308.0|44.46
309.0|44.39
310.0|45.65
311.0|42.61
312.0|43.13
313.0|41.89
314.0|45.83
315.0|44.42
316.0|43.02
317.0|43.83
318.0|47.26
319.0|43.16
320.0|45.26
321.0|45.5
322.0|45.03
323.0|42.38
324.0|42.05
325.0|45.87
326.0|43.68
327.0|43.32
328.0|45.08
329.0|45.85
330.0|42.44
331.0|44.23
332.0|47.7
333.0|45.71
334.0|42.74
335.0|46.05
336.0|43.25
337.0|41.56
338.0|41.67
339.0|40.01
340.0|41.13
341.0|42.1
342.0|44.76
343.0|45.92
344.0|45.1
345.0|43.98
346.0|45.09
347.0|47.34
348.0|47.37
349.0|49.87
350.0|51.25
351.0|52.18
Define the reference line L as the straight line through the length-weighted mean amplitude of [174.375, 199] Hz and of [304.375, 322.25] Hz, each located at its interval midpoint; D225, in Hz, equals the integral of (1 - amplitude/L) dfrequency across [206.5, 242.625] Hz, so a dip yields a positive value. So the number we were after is 2.0 Hz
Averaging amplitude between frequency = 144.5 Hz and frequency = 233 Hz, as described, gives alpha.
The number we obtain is 38.2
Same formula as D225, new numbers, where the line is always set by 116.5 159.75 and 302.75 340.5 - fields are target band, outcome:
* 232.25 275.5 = 4.07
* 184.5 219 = 0.13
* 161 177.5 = 0.80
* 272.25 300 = 0.79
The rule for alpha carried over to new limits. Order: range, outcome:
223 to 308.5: 39.6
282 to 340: 43.2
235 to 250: 36.4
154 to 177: 35.2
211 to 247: 37.8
